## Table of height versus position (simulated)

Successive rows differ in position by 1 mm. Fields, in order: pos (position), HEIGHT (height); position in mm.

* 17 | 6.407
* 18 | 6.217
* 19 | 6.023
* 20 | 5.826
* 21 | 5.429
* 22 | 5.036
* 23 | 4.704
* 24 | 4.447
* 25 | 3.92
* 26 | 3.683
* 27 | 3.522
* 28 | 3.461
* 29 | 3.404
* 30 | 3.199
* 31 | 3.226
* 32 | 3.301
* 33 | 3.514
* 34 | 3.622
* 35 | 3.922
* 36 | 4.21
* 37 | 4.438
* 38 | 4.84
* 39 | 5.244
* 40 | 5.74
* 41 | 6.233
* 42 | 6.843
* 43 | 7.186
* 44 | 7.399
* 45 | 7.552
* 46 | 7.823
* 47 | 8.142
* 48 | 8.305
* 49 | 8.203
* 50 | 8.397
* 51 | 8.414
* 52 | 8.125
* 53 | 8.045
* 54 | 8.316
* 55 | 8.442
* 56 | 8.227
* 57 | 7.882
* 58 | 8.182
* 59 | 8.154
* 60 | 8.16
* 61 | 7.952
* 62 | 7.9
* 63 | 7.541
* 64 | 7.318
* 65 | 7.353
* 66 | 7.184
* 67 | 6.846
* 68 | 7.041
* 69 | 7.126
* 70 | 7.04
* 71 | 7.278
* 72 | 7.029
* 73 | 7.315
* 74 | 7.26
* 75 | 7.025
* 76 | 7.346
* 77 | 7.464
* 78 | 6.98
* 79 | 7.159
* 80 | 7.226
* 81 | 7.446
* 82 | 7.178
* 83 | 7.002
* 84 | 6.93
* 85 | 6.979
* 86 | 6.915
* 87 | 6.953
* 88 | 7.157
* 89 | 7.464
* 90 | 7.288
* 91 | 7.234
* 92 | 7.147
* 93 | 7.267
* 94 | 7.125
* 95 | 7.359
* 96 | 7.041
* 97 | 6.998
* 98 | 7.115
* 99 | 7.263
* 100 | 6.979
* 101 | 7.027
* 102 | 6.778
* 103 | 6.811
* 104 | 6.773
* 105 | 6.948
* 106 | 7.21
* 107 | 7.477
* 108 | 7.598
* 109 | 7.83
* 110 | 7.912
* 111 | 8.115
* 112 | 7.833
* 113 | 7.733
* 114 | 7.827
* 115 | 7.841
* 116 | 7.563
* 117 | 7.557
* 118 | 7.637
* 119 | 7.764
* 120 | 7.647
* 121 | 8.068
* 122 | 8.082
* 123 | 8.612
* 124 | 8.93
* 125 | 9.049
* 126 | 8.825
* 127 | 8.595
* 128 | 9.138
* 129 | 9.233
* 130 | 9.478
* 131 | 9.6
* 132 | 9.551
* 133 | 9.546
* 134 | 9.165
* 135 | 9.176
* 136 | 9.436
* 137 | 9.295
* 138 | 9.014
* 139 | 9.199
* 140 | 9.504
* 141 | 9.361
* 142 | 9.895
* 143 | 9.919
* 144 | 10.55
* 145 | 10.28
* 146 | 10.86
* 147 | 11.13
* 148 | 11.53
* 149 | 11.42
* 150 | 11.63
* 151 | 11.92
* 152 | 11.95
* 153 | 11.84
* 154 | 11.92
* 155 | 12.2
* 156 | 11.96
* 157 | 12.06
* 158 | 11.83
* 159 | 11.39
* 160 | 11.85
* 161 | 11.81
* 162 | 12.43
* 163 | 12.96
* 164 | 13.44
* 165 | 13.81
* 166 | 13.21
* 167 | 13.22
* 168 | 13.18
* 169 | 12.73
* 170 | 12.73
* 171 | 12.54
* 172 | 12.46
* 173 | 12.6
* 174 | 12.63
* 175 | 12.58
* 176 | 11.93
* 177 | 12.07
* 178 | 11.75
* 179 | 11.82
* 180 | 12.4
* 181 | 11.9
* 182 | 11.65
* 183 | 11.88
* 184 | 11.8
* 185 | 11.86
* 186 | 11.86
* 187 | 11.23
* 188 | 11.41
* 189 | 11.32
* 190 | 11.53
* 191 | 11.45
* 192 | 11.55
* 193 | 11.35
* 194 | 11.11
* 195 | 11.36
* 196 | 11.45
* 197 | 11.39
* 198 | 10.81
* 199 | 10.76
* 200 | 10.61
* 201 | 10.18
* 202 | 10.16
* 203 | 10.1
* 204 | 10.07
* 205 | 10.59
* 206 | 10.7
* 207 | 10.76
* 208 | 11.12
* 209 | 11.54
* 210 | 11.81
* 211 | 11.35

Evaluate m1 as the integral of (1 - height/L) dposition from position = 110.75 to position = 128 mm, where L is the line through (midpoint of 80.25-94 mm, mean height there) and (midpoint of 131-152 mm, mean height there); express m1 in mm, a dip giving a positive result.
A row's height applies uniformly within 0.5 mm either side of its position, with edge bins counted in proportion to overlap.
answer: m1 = 1.56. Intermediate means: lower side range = 7.15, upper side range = 10.2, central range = 8.13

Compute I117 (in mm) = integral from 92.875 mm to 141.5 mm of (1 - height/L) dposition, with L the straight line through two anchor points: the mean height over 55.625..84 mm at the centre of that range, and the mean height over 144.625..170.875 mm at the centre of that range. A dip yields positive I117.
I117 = 9.02 mm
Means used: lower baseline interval 7.4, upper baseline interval 12.1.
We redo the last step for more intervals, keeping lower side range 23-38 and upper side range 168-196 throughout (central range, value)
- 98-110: 0.8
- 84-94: -0.3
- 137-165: -2.7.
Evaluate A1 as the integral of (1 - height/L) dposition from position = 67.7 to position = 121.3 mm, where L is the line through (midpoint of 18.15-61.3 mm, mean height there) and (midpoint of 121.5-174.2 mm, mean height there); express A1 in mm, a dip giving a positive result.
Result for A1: 7.5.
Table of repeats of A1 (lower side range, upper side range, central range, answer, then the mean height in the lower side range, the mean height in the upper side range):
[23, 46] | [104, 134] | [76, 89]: -0.80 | 4.75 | 8.24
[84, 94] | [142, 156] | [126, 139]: 1.15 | 7.14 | 11.3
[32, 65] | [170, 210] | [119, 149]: 0.89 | 6.96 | 11.5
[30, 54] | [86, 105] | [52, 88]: -4.30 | 6.19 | 7.09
